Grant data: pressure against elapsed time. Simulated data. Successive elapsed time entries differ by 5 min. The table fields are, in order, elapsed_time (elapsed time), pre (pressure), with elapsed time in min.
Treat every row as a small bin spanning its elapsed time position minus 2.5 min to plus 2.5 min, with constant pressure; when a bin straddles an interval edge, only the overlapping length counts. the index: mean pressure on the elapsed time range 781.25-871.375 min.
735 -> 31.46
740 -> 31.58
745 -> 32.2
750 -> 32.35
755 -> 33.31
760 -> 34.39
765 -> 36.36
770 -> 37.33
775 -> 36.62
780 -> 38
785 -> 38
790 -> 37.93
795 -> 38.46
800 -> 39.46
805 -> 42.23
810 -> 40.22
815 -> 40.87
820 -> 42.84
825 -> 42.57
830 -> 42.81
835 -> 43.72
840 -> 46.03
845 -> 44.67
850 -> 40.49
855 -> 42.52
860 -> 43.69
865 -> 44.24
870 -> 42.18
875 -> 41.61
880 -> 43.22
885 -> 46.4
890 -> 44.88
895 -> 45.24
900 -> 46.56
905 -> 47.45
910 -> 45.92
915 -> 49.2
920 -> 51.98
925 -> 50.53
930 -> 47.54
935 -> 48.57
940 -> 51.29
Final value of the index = 41.8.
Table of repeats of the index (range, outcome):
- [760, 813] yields 38.3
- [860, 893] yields 43.8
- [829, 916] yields 44.4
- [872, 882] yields 42.4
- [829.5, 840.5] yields 44.1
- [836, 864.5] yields 43.5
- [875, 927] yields 46.8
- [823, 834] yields 42.8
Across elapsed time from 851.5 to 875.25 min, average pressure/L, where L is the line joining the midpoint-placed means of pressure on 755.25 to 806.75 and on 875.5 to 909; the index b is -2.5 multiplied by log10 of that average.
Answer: 0.01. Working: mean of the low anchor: 37.6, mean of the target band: 42.9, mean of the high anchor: 45.4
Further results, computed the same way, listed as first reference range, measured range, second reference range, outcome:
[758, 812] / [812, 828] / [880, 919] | -0.036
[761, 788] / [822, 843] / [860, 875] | -0.076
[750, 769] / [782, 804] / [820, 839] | 0.001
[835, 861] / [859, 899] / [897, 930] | 0.044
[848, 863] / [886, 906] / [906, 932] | 0.015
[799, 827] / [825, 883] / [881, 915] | 0.013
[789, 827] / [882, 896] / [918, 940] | 0.031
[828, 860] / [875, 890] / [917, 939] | 0.049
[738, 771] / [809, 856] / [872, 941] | -0.057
